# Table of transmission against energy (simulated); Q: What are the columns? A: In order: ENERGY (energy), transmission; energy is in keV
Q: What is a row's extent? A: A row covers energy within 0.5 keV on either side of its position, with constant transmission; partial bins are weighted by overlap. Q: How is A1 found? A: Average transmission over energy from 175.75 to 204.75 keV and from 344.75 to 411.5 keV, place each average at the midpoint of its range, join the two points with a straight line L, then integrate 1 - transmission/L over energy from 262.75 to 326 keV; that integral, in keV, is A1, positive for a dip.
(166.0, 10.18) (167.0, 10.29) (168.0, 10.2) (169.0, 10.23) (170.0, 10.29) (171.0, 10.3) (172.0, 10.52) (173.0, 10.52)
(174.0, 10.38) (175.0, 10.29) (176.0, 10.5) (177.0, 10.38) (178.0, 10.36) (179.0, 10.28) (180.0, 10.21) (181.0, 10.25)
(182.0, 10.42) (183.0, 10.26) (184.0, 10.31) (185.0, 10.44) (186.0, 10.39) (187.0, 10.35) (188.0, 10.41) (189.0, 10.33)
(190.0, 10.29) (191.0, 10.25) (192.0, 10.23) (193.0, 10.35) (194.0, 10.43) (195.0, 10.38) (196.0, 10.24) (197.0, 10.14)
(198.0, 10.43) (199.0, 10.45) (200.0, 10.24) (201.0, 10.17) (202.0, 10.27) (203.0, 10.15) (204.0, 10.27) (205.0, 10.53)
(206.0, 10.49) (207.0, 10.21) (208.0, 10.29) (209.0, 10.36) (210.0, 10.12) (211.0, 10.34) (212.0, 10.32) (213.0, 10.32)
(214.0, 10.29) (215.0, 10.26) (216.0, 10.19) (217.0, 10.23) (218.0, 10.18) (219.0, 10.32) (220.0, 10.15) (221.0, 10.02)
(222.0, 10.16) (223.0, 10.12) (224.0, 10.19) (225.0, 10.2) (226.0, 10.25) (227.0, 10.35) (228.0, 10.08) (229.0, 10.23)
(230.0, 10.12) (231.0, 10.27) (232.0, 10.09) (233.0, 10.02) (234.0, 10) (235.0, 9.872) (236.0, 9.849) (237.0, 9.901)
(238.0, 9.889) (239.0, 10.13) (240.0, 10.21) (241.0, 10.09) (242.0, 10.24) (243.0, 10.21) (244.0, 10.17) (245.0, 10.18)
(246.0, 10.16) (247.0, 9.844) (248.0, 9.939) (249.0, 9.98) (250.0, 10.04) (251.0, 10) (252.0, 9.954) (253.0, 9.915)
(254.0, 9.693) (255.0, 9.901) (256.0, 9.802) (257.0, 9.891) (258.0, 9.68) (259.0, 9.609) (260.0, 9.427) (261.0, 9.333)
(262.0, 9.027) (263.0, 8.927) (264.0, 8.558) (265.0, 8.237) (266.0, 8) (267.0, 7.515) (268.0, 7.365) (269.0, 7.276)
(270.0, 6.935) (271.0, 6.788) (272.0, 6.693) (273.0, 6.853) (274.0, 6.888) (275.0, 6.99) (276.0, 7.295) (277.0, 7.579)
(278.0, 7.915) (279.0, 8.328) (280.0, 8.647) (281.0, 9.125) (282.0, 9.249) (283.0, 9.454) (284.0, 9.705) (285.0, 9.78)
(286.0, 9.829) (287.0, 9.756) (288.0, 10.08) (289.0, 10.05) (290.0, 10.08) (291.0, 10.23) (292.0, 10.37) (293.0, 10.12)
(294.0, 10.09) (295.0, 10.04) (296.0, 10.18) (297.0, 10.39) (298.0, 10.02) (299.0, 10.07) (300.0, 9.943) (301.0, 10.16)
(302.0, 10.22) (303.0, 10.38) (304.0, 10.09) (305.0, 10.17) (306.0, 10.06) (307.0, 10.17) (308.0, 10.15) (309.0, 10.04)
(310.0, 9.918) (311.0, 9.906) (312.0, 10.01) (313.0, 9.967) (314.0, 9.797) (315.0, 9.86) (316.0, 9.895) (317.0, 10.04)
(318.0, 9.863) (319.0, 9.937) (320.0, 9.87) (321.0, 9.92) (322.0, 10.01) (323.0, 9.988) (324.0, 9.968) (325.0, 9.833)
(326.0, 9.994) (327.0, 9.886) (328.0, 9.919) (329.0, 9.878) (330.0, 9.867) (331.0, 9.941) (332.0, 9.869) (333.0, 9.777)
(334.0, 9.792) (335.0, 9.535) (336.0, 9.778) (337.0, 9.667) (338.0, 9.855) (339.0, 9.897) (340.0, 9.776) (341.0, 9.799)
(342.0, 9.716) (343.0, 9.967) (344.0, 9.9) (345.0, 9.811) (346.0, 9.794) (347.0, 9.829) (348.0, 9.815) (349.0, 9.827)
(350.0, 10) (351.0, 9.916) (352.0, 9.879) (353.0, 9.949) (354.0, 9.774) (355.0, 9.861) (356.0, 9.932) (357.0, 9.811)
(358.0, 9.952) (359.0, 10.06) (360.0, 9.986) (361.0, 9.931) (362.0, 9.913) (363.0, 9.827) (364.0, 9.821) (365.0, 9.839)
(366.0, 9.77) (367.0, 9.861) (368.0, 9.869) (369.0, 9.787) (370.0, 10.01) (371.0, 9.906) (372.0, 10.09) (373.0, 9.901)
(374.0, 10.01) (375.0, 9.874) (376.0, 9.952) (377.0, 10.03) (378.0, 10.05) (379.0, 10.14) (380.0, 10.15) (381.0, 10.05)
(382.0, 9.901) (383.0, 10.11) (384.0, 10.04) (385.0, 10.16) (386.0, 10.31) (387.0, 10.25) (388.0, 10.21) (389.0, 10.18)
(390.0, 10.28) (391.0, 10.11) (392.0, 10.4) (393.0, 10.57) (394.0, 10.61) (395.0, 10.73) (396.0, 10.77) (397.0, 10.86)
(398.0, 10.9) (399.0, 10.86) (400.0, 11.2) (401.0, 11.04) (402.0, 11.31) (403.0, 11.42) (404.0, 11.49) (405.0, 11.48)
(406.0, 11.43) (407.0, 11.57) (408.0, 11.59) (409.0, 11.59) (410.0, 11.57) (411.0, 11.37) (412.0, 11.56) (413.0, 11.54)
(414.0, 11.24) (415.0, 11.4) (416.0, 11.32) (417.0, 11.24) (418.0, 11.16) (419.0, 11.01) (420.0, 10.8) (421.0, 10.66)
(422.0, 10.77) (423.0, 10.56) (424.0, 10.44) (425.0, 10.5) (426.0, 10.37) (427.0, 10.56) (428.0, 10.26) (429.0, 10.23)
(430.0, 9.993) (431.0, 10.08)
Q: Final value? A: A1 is 6.23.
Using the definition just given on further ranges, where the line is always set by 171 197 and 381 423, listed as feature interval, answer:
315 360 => 3.6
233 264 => 2.0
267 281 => 4.2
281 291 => 0.8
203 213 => 0.1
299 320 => 1.2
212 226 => 0.3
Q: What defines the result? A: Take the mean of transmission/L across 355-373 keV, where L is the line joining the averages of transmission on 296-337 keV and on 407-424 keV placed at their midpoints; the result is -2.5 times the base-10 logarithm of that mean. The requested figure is 0.07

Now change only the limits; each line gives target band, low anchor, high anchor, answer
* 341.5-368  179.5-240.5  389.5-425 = 0.10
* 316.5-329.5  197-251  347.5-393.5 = 0.01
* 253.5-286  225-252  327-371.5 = 0.18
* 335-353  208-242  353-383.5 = 0.02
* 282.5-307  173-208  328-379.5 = 0.00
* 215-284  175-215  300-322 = 0.09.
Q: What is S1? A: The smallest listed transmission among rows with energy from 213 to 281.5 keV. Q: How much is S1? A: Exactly 6.693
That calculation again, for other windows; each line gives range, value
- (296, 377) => 9.535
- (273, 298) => 6.853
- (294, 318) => 9.797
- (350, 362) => 9.774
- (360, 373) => 9.77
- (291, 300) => 9.943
